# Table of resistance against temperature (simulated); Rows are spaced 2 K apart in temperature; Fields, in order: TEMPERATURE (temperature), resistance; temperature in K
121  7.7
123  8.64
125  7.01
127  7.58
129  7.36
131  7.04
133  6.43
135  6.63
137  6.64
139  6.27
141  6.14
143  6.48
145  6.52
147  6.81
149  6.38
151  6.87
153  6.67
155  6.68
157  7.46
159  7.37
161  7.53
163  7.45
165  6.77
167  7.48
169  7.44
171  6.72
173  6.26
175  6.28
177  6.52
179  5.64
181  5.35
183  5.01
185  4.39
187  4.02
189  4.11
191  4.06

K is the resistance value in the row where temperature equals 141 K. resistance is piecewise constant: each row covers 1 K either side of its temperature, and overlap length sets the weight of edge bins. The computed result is 6.14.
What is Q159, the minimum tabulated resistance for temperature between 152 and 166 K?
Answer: 6.67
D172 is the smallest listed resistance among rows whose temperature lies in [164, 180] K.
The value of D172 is 5.64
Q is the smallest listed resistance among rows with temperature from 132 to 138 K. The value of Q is 6.43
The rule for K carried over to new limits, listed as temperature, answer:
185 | 4.39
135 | 6.63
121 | 7.7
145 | 6.52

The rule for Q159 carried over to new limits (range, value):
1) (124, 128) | 7.01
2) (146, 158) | 6.38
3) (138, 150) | 6.14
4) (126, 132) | 7.04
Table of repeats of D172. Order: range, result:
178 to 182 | 5.35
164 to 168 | 6.77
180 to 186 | 4.39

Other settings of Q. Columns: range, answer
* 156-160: 7.37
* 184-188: 4.02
